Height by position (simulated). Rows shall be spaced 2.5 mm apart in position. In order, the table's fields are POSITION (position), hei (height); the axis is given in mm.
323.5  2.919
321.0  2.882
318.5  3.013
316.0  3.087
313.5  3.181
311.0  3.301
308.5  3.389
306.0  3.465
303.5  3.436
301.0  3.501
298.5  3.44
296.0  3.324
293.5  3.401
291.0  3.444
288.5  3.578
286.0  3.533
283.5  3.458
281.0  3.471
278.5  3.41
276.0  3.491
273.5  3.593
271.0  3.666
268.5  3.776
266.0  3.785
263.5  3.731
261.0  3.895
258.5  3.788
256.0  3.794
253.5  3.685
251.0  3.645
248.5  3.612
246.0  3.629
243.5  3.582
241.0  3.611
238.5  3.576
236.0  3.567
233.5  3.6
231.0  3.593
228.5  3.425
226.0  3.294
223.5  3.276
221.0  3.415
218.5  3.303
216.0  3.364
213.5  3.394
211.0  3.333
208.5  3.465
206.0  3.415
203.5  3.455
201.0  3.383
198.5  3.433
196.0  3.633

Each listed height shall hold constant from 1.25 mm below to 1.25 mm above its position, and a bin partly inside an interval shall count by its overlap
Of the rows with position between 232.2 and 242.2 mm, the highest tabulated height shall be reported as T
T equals 3.611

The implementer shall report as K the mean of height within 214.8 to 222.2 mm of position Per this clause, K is 3.36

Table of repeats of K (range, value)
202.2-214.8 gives 3.41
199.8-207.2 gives 3.42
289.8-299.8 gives 3.4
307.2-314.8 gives 3.29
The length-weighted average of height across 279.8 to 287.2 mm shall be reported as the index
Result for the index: 3.49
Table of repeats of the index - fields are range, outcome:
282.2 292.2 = 3.5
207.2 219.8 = 3.37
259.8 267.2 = 3.8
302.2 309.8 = 3.43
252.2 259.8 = 3.76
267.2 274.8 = 3.68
